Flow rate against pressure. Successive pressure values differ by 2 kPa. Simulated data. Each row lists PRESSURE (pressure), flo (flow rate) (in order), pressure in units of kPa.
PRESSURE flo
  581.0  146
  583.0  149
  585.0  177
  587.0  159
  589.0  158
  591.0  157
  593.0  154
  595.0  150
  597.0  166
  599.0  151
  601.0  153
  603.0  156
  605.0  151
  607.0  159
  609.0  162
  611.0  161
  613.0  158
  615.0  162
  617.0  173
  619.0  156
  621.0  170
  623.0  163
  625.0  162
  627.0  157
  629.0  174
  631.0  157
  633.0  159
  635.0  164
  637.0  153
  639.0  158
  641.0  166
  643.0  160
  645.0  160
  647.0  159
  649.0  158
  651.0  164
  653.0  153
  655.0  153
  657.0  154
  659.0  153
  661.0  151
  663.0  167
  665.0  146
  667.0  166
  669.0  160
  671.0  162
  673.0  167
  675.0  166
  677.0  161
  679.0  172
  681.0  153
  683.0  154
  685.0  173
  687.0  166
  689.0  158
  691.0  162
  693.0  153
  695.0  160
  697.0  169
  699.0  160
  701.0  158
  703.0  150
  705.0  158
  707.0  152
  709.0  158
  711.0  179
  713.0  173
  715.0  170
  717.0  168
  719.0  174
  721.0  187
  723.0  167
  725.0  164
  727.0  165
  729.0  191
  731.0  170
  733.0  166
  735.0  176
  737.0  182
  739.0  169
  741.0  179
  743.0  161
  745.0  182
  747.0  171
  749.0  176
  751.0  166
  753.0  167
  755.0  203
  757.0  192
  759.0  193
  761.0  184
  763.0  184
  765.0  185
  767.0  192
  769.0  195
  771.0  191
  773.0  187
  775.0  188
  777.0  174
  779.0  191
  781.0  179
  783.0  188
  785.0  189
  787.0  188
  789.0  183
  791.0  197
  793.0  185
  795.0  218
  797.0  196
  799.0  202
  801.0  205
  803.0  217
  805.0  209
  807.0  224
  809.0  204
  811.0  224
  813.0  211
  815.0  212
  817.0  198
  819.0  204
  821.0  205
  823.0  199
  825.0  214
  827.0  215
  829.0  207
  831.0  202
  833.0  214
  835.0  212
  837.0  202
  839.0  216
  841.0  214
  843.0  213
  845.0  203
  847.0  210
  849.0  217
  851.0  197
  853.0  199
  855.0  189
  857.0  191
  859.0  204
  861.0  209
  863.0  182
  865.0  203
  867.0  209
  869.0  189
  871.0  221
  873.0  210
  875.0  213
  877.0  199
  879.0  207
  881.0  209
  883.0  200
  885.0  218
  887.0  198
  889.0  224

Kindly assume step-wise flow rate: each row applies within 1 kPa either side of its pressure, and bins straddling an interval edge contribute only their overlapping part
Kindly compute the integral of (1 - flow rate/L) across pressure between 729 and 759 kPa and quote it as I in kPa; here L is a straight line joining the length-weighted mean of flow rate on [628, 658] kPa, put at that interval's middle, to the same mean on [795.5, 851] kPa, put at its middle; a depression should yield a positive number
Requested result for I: 1.7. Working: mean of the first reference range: 159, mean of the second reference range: 209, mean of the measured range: 177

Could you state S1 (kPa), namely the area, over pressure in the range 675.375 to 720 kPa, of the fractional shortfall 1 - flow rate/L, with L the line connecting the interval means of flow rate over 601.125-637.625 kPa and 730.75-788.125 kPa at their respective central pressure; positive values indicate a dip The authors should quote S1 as 2.52 kPa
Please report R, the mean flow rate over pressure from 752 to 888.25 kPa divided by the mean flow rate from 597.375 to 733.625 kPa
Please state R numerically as 1.24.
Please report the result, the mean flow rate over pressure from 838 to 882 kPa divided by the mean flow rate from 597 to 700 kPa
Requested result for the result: 1.28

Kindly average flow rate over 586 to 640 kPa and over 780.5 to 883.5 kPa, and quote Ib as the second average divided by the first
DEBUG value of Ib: 1.3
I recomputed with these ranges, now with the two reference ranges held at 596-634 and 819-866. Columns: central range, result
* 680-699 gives 1.5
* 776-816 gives -0.8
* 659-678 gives 1.2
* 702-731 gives 1.9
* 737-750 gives 0.8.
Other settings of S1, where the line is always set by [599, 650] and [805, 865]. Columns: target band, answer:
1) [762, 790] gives 1.0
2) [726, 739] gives 0.7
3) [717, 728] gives 0.6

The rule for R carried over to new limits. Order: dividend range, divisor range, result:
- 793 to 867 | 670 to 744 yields 1.24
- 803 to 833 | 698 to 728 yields 1.27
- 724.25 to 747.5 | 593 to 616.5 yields 1.10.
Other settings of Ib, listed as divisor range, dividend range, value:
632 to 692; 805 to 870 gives 1.29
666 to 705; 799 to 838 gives 1.30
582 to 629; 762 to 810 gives 1.22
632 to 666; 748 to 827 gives 1.24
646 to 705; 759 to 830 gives 1.24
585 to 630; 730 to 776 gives 1.13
